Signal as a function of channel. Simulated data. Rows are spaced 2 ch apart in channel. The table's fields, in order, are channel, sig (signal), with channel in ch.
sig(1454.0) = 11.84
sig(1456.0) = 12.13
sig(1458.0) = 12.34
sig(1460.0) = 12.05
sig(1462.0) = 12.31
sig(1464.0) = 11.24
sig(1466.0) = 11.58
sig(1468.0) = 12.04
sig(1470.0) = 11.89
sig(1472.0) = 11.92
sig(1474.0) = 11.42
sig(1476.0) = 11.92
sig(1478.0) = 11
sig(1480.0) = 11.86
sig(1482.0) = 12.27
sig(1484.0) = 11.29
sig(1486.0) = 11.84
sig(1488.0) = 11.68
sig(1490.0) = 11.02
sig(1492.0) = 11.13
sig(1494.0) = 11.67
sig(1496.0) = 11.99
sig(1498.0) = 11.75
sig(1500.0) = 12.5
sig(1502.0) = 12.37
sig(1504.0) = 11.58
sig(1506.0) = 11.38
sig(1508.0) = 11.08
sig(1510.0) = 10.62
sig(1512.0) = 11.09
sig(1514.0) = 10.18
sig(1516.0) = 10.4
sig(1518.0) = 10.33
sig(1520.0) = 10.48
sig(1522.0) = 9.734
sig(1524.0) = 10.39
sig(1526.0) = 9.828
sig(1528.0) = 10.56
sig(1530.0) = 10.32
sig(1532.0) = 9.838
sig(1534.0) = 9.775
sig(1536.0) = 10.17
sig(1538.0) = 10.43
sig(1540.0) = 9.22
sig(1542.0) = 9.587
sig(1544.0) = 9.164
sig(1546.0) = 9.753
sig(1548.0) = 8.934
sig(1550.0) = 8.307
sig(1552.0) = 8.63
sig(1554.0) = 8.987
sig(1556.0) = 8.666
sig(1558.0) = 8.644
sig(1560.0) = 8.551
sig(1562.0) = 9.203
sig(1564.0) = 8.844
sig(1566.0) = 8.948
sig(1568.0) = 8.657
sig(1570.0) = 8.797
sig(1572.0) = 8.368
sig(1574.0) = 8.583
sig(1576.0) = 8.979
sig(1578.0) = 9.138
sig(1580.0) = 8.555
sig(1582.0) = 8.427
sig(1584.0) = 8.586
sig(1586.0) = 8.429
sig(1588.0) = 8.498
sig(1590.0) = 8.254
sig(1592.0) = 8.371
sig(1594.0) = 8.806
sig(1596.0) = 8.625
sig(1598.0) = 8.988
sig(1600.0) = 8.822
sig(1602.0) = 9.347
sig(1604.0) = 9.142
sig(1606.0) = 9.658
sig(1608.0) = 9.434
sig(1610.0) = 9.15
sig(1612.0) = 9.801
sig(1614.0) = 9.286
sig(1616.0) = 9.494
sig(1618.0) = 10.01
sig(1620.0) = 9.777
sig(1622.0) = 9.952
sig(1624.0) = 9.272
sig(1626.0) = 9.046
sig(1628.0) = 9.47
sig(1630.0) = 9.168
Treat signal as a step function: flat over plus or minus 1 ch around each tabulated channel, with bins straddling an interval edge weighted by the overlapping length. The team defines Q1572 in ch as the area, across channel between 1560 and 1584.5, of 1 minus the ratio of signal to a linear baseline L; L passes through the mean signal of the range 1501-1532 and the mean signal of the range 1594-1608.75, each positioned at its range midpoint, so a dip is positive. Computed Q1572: 2.3 ch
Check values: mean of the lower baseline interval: 10.7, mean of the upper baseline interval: 9.12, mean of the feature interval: 8.75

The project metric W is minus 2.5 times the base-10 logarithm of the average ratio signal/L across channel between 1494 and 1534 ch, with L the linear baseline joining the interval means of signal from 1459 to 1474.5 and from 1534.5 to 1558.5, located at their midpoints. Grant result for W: -0.06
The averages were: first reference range 11.8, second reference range 9.23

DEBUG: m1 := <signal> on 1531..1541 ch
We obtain 9.89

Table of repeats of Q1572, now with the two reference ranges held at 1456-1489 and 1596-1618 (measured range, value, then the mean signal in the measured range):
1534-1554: 2.1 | 9.36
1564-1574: 1.3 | 8.7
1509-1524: 0.8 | 10.4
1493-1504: -0.7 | 12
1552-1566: 1.9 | 8.81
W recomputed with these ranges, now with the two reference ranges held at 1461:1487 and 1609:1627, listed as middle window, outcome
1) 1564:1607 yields 0.15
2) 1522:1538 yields 0.08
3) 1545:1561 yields 0.19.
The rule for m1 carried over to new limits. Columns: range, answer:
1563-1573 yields 8.72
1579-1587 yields 8.5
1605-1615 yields 9.47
